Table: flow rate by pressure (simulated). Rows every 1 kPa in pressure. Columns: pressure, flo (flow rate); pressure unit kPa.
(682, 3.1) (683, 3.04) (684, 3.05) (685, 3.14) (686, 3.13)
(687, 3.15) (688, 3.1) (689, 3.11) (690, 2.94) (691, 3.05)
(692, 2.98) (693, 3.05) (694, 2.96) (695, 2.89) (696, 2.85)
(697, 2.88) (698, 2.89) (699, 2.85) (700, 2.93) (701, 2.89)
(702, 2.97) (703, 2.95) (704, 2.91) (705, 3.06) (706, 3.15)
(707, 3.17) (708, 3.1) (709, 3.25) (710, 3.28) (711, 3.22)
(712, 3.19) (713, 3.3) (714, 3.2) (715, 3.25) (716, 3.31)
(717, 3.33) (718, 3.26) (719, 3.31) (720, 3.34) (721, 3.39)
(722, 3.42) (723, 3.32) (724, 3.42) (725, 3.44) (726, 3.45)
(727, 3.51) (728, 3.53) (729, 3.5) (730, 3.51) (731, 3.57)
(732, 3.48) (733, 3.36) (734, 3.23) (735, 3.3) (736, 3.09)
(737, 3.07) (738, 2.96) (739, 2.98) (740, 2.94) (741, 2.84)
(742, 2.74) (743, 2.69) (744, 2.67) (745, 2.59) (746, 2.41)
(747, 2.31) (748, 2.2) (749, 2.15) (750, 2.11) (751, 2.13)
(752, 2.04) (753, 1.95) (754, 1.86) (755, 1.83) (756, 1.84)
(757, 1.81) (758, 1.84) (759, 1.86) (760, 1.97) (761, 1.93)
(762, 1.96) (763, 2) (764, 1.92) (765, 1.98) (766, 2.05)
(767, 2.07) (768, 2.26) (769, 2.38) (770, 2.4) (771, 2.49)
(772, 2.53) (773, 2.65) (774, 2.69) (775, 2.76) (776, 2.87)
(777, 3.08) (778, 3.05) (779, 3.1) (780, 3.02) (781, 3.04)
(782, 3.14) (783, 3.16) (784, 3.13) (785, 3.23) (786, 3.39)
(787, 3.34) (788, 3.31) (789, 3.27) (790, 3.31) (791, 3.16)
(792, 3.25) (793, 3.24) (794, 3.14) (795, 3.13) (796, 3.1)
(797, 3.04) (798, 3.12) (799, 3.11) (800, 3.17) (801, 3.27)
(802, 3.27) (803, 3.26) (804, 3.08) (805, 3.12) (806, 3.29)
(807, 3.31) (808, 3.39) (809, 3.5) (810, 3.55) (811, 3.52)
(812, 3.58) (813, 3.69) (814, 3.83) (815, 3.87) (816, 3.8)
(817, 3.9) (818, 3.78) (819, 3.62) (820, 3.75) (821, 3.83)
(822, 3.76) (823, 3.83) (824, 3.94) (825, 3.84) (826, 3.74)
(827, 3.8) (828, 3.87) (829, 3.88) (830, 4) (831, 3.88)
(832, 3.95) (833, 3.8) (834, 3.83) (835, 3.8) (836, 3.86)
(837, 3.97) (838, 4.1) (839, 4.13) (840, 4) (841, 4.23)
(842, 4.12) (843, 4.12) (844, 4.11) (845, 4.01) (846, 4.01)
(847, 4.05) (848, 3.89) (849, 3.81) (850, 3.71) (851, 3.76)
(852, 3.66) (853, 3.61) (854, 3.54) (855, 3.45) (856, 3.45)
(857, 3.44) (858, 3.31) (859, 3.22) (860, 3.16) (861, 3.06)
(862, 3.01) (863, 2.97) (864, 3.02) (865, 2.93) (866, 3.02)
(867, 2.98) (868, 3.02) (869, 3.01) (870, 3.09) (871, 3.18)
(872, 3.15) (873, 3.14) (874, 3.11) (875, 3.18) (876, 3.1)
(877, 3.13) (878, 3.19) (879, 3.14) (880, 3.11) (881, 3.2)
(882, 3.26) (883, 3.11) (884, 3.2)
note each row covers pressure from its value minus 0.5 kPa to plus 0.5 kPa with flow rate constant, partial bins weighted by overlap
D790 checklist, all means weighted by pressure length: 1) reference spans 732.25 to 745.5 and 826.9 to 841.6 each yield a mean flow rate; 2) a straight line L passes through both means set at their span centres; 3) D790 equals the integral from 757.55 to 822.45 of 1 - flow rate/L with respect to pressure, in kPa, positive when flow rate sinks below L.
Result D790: 9.06 kPa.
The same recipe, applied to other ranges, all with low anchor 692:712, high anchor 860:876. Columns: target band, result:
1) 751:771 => 6.7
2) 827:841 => -4.0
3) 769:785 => 0.9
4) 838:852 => -4.3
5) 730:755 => 2.8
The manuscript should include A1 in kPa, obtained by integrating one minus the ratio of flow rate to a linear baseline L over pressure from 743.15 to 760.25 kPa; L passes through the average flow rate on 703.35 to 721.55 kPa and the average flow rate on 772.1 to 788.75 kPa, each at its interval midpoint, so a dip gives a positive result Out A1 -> 5.57 kPa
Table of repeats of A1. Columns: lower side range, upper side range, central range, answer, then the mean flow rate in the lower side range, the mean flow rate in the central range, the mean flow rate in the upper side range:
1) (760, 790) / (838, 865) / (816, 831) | -2.4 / 2.69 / 3.83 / 3.64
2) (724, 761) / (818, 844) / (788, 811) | 1.5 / 2.69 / 3.24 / 3.91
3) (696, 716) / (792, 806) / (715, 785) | 8.5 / 3.08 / 2.74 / 3.17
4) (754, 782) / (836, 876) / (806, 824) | -4.3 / 2.35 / 3.67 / 3.51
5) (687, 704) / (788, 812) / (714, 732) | -2.2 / 2.96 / 3.4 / 3.25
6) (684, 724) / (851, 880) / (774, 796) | 0.1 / 3.12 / 3.14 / 3.2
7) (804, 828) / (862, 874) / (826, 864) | -4.8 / 3.65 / 3.74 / 3.05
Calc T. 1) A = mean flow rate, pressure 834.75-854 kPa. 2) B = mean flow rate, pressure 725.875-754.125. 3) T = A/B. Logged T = 1.4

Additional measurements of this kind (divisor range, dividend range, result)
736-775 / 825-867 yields 1.60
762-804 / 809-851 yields 1.34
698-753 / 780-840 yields 1.16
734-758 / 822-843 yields 1.60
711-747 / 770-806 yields 0.97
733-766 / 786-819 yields 1.43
